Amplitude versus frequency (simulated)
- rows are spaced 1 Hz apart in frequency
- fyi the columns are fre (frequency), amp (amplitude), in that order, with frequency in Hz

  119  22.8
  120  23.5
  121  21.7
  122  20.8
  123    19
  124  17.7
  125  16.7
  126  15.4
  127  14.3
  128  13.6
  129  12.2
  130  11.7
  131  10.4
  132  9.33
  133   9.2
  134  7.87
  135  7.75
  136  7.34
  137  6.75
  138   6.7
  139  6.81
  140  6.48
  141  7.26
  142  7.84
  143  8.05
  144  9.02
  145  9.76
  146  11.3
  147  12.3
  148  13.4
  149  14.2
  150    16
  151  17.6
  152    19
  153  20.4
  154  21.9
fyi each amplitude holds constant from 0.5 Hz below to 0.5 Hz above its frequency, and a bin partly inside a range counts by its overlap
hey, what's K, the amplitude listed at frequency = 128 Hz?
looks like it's 13.6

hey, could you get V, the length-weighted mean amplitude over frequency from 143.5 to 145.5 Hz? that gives 9.39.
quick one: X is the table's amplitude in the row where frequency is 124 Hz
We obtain 17.7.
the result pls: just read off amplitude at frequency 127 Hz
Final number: 14.3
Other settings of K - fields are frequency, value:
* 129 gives 12.2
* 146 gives 11.3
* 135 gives 7.75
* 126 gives 15.4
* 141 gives 7.26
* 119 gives 22.8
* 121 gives 21.7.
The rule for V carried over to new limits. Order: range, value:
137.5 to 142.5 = 7.02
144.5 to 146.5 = 10.5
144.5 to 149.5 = 12.2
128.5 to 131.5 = 11.4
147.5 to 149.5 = 13.8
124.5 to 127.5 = 15.5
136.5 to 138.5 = 6.72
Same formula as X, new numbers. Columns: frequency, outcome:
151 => 17.6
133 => 9.2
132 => 9.33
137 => 6.75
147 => 12.3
